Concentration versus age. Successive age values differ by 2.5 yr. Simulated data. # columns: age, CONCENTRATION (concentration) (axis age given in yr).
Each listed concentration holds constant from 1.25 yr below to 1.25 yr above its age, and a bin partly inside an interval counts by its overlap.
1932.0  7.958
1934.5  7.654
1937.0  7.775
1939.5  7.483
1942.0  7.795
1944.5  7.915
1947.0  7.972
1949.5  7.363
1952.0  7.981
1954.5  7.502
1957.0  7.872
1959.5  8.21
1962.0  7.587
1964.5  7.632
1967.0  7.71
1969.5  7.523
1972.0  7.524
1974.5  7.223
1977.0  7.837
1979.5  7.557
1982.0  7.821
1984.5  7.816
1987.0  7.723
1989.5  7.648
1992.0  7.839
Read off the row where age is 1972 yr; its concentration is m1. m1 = 7.524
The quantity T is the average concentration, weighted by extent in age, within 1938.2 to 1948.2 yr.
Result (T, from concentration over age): 7.79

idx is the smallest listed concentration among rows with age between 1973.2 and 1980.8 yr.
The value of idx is 7.223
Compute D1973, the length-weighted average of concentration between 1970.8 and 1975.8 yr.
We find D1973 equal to 7.38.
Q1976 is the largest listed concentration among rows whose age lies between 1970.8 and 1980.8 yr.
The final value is 7.837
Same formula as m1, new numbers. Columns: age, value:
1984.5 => 7.816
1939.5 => 7.483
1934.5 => 7.654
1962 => 7.587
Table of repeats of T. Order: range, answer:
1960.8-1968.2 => 7.64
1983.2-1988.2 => 7.77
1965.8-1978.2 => 7.56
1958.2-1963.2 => 7.9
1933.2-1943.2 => 7.68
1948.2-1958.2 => 7.68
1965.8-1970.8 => 7.61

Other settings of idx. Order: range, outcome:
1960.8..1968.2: 7.587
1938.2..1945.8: 7.483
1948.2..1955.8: 7.363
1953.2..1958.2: 7.502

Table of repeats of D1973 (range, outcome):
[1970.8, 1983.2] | 7.59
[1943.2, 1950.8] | 7.75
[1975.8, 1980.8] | 7.7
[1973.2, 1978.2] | 7.53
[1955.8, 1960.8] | 8.04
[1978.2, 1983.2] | 7.69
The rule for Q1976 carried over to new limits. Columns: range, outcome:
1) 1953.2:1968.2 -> 8.21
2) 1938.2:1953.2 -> 7.981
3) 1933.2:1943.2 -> 7.795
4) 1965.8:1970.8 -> 7.71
